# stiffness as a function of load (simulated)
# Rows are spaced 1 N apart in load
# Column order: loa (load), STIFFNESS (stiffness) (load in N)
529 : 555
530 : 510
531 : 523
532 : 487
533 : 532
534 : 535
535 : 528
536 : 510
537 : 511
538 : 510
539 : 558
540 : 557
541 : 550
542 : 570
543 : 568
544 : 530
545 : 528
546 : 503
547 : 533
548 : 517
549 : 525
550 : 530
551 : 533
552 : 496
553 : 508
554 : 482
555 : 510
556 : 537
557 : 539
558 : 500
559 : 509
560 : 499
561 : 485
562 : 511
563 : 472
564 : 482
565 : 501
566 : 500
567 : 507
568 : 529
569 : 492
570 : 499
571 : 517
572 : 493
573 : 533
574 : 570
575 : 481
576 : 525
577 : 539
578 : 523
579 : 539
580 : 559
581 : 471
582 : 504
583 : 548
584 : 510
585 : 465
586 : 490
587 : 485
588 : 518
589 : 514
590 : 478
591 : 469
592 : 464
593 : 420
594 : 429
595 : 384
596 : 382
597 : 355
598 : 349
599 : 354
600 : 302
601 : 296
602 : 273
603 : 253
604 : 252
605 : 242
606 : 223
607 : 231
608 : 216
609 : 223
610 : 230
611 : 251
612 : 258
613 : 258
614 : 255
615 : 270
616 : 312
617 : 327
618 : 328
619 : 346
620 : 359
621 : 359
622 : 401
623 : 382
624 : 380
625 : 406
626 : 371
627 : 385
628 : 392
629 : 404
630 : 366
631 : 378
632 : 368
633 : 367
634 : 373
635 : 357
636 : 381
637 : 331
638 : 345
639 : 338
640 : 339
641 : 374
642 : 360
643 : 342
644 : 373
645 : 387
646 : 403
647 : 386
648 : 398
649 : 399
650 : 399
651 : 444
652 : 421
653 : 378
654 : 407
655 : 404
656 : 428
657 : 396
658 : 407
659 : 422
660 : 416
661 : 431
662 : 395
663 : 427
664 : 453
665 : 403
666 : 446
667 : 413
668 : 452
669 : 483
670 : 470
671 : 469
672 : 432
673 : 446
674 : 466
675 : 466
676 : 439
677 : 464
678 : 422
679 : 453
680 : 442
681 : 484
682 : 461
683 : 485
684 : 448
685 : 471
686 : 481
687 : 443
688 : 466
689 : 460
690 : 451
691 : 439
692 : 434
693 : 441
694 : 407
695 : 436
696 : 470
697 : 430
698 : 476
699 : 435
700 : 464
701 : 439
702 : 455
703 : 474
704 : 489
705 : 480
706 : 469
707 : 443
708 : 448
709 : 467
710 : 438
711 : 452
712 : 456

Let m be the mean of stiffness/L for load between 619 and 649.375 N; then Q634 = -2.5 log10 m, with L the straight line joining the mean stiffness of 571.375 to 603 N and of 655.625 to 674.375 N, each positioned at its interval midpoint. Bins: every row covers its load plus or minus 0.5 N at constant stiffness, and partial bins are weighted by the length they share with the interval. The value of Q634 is 0.19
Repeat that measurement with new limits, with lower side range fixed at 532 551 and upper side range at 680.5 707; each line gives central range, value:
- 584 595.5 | 0.09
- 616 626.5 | 0.33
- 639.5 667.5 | 0.19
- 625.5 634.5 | 0.28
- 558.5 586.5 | 0.02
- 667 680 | 0.03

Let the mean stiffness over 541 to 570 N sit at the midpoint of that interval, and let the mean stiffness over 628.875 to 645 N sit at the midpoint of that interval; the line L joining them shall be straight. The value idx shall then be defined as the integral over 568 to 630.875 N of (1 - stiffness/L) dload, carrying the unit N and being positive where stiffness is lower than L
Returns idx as 5.9 N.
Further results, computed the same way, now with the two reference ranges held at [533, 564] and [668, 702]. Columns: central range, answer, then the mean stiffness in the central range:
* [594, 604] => 3.4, 329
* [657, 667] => 1.0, 420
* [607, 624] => 6.6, 299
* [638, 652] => 2.7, 380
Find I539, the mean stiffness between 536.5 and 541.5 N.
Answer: 537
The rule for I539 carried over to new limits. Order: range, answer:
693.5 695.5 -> 422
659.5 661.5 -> 424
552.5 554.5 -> 495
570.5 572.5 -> 505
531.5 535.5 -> 520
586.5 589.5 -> 506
